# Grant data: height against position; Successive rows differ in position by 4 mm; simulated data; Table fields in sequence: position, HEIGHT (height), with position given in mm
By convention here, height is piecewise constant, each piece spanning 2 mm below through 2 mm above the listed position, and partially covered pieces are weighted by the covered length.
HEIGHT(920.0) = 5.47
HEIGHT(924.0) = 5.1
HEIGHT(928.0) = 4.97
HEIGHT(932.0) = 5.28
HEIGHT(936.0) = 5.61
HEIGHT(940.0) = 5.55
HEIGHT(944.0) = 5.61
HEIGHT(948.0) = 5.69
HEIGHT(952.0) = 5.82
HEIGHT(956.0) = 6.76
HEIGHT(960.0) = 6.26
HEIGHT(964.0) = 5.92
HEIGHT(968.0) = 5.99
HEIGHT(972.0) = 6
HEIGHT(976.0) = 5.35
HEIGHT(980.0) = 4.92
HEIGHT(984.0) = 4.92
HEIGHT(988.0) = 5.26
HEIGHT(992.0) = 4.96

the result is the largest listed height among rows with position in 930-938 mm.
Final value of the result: 5.61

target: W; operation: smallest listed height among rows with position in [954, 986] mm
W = 4.92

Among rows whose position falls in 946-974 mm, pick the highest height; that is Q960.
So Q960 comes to 6.76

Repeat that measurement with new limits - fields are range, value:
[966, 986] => 6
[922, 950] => 5.69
